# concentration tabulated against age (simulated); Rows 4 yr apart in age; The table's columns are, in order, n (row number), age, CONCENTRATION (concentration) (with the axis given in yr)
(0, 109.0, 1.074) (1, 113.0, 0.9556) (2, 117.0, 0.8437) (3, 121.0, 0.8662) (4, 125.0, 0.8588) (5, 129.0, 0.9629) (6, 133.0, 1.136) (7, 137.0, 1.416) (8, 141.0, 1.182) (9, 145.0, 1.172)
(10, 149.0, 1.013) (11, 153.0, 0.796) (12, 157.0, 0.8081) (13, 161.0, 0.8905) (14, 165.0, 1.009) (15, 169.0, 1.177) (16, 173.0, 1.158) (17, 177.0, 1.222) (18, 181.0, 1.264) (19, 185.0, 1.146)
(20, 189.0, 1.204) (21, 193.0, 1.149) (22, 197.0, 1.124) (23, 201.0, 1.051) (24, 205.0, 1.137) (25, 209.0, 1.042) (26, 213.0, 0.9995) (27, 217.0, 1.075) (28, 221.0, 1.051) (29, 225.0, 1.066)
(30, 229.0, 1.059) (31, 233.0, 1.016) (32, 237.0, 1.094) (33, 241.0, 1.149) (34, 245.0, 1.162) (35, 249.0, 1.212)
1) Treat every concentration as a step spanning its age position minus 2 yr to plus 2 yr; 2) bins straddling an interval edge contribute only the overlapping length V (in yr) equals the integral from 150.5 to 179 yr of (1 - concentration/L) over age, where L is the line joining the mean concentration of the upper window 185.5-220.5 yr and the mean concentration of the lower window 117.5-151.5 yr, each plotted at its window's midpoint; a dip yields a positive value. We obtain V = 1.83 yr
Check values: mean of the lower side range 1.06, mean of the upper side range 1.1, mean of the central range 1.01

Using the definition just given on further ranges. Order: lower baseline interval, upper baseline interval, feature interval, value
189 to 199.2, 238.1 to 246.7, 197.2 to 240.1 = 3.15 yr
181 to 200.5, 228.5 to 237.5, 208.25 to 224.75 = 0.72 yr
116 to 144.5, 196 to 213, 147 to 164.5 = 2.84 yr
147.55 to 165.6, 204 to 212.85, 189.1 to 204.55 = -1.46 yr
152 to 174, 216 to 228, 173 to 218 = -4.86 yr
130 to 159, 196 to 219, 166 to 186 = -2.18 yr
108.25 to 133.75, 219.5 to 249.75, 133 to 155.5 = -3.20 yr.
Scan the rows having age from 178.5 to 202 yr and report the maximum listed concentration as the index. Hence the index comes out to 1.264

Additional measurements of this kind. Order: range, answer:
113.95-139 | 1.416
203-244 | 1.149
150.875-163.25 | 0.8905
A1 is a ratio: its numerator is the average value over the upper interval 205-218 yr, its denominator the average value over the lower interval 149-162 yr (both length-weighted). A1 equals 1.23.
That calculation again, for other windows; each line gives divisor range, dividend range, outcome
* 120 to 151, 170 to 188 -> 1.11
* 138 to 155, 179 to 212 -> 1.07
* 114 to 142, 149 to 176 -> 0.96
